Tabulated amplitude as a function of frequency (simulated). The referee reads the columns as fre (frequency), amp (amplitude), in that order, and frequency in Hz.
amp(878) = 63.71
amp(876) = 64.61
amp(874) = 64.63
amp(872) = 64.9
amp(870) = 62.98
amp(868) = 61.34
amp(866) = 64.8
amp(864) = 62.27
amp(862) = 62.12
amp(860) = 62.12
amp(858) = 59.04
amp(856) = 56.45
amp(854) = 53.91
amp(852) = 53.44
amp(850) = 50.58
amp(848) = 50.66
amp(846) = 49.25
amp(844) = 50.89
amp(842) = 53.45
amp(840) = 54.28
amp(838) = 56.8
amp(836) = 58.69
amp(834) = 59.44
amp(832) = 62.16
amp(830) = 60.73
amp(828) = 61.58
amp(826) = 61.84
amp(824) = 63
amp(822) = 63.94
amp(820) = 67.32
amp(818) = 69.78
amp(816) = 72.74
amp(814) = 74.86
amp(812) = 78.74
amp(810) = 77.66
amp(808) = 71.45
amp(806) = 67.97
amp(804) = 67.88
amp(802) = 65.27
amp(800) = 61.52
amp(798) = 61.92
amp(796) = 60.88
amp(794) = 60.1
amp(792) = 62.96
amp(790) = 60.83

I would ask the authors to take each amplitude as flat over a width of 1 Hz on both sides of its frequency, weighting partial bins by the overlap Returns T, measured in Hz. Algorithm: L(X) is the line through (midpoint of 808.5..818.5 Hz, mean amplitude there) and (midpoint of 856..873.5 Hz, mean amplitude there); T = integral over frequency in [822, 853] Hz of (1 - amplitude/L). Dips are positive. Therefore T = 5.5 Hz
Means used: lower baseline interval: 74.8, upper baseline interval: 62.2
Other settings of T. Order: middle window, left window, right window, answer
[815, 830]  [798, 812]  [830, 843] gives -0.6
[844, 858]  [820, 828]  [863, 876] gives 2.4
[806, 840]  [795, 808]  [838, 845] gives -4.1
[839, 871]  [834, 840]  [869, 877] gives 2.2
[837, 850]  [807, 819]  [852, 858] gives 1.8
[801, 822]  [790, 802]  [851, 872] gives -3.3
